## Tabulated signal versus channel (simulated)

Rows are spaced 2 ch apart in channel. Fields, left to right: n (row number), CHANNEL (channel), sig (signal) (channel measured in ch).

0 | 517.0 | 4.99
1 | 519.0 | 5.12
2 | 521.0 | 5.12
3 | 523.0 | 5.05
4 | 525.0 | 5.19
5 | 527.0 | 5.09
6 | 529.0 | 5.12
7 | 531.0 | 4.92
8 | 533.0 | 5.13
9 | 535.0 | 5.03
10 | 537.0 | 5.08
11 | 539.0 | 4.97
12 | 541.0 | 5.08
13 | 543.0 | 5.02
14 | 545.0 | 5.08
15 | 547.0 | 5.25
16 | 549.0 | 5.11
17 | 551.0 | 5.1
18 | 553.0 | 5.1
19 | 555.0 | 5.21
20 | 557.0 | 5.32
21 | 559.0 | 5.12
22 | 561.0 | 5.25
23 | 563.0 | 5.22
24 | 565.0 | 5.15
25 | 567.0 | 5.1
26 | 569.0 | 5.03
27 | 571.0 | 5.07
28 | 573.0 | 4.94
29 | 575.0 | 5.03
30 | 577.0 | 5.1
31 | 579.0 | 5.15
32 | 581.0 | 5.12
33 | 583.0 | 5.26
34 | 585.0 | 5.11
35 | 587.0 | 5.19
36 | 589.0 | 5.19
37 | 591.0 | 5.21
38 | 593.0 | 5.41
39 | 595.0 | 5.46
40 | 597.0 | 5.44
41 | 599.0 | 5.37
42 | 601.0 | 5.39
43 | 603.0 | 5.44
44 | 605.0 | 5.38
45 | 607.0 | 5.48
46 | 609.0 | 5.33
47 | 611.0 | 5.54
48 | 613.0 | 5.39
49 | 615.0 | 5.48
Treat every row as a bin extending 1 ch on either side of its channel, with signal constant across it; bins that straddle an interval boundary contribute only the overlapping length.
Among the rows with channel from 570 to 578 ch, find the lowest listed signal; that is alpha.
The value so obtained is 4.94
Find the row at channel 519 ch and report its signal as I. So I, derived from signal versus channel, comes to 5.12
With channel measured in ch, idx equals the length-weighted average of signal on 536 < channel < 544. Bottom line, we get 5.04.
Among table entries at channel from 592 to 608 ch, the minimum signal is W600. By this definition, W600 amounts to 5.37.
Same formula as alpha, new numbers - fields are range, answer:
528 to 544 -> 4.92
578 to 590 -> 5.11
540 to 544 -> 5.02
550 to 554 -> 5.1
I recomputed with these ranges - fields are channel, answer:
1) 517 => 4.99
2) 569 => 5.03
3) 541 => 5.08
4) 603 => 5.44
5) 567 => 5.1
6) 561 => 5.25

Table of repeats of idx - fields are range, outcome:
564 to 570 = 5.09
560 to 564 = 5.23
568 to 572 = 5.05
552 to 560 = 5.19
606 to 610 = 5.41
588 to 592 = 5.2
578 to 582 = 5.13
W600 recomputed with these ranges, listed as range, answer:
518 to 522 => 5.12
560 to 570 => 5.03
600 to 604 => 5.39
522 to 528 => 5.05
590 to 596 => 5.21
